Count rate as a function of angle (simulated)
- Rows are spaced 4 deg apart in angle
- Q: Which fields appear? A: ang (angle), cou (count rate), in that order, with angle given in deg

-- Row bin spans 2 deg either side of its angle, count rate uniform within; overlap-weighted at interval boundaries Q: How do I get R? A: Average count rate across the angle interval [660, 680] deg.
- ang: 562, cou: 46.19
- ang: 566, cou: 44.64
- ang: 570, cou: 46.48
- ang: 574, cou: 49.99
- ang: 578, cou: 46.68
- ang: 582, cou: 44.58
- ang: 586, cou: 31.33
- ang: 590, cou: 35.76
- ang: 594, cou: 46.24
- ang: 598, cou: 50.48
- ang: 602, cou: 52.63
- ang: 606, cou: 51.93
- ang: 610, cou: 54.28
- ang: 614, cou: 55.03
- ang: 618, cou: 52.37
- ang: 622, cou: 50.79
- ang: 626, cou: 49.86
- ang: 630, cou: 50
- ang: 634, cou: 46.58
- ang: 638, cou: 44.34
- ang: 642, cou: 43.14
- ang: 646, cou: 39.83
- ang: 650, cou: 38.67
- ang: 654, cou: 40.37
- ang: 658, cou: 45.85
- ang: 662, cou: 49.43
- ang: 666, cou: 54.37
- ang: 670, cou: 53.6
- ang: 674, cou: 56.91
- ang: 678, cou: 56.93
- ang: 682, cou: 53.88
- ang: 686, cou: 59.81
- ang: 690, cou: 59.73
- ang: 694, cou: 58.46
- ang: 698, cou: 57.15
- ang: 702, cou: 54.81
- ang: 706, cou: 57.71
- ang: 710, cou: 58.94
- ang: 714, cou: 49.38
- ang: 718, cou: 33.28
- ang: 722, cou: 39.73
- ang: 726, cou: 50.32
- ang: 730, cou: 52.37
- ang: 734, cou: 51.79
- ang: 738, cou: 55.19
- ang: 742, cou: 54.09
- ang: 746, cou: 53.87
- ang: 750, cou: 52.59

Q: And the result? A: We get 54.2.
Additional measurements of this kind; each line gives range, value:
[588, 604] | 46.3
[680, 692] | 57.8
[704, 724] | 47.8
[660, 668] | 51.9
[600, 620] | 53.2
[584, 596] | 37.8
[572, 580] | 48.3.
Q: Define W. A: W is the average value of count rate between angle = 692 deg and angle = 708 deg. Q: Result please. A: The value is 57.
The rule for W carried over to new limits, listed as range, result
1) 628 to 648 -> 44.8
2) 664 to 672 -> 54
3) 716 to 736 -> 45.5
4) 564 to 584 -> 46.5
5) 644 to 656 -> 39.6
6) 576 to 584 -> 45.6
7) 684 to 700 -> 58.8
